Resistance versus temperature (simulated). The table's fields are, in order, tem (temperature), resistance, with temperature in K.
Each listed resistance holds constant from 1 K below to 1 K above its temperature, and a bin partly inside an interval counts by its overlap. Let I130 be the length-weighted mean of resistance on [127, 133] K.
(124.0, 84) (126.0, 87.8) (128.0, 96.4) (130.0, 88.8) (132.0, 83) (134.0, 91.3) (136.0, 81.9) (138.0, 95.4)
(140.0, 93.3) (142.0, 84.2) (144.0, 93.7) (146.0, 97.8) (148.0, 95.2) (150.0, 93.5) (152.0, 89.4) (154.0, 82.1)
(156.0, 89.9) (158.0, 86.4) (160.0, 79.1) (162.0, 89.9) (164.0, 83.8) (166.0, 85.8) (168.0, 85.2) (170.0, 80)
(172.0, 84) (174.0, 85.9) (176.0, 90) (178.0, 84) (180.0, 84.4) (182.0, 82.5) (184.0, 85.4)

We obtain 89.4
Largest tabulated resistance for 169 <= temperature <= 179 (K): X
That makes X 90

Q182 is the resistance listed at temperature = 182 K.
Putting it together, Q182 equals 82.5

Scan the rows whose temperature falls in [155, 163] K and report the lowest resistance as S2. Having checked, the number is 79.1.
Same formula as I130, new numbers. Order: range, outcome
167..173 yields 83.1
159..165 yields 84.3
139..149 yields 92.8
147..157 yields 90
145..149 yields 96.5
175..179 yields 87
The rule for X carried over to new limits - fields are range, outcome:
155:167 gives 89.9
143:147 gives 97.8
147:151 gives 95.2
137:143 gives 95.4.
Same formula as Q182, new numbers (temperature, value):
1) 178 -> 84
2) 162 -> 89.9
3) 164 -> 83.8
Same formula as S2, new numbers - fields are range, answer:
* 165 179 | 80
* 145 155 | 82.1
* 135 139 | 81.9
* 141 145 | 84.2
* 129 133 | 83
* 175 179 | 84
